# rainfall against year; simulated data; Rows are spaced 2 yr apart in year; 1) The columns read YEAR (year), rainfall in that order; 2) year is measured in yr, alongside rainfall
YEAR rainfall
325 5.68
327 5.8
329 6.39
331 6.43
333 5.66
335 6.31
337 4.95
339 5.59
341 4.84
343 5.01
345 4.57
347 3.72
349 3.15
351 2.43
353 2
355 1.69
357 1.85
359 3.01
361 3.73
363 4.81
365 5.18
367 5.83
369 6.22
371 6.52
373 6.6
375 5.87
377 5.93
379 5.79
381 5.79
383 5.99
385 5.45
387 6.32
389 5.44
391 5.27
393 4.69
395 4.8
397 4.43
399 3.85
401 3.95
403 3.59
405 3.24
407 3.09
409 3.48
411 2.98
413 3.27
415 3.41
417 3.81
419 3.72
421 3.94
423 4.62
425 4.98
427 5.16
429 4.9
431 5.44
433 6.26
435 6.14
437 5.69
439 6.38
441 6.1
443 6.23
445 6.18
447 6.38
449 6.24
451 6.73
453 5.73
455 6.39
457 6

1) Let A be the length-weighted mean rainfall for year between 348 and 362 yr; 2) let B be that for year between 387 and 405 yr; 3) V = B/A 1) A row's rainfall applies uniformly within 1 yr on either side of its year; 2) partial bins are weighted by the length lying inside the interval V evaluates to 1.8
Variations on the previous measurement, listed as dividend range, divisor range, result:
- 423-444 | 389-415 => 1.44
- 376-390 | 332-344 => 1.08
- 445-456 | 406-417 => 1.91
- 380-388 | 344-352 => 1.70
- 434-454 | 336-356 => 1.63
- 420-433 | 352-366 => 1.56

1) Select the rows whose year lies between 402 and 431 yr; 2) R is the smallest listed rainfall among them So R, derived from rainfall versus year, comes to 2.98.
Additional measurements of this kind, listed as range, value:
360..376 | 3.73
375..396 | 4.69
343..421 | 1.69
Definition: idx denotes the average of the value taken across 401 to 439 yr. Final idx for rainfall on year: 4.36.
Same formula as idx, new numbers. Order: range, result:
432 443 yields 6.12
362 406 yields 5.25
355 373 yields 4.59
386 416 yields 4.12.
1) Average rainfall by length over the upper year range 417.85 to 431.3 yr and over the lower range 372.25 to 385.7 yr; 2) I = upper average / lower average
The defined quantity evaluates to 0.78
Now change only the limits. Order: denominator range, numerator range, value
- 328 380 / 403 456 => 1.05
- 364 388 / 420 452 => 0.96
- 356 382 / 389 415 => 0.76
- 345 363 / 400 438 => 1.47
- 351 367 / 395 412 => 1.11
